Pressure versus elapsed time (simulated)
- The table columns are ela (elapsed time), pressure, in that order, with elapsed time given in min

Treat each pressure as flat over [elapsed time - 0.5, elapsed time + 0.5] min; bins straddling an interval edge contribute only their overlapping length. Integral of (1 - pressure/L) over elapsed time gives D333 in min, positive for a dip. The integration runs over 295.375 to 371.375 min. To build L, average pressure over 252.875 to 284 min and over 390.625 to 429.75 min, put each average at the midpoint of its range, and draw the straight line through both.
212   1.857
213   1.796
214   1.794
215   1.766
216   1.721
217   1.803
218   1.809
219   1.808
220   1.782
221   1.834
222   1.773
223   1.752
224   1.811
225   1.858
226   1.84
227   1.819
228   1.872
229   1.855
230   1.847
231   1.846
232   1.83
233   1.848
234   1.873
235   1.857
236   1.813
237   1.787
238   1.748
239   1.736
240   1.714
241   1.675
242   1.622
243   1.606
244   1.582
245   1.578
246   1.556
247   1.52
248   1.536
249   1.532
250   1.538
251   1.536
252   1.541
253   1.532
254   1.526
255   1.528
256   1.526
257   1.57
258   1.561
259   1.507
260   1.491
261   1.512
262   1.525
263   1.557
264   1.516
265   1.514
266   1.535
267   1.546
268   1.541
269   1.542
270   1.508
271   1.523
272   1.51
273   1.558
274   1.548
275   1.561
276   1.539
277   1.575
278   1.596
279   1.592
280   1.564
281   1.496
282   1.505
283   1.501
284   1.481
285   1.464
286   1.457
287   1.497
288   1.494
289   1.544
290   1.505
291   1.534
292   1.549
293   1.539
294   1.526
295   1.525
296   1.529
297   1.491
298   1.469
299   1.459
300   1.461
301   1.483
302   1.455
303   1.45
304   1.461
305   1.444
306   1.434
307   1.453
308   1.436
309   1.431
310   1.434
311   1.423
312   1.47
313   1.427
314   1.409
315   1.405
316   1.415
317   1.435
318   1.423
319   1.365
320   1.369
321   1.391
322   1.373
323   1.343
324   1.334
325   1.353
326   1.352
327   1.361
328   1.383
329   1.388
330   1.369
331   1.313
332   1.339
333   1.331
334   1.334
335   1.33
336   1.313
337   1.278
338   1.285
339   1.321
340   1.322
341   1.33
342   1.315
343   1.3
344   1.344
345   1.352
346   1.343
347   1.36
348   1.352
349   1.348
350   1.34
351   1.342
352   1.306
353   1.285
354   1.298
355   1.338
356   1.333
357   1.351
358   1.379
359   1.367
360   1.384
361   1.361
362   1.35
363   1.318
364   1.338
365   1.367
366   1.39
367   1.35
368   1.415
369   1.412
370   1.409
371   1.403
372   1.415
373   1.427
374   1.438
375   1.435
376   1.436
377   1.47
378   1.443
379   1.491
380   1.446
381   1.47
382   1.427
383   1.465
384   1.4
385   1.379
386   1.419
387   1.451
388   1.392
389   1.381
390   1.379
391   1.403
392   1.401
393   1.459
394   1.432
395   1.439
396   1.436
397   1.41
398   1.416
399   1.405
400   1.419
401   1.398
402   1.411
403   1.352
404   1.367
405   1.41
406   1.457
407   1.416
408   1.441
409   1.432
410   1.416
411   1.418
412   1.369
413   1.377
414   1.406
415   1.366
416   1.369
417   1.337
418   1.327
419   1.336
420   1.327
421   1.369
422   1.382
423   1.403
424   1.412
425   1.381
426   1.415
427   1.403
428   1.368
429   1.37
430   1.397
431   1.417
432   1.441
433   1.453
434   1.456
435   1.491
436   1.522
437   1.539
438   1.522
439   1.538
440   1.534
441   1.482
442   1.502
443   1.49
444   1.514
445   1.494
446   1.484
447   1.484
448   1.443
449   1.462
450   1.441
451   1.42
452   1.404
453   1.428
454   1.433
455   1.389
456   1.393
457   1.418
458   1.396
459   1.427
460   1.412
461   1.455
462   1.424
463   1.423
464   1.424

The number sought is 4.83 min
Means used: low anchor 1.53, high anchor 1.4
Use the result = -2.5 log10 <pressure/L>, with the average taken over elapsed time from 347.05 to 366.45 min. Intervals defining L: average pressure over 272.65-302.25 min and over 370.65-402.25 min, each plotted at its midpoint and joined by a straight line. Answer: 0.08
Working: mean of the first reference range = 1.52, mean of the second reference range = 1.43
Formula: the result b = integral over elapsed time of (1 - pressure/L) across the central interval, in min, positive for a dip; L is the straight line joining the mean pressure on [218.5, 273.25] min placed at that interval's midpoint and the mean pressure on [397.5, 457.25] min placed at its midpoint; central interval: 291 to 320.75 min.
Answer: 2.3 min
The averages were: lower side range 1.65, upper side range 1.42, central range 1.45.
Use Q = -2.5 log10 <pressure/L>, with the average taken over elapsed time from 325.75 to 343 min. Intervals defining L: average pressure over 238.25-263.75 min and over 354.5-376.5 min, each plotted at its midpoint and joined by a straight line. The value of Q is 0.08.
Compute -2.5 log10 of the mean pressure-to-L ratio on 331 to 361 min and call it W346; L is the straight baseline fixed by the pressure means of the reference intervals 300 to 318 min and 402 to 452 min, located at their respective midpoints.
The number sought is 0.08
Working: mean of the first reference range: 1.44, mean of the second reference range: 1.43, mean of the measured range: 1.33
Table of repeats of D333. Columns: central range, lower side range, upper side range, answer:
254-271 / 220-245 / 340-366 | 1.4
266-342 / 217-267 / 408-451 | 7.0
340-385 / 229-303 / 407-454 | 3.4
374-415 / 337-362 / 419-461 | -1.0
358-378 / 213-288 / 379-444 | 1.1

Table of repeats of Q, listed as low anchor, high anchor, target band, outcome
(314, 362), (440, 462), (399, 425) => 0.019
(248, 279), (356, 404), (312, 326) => 0.065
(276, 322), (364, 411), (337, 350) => 0.091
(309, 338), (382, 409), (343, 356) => 0.044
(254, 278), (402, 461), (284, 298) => 0.007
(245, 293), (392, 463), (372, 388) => 0.014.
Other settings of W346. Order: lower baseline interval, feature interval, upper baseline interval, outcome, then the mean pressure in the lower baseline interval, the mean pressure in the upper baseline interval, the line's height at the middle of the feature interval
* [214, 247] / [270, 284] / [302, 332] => 0.02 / 1.77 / 1.4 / 1.57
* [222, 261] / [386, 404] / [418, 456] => 0.06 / 1.68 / 1.44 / 1.49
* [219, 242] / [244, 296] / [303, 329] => 0.06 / 1.8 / 1.41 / 1.62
